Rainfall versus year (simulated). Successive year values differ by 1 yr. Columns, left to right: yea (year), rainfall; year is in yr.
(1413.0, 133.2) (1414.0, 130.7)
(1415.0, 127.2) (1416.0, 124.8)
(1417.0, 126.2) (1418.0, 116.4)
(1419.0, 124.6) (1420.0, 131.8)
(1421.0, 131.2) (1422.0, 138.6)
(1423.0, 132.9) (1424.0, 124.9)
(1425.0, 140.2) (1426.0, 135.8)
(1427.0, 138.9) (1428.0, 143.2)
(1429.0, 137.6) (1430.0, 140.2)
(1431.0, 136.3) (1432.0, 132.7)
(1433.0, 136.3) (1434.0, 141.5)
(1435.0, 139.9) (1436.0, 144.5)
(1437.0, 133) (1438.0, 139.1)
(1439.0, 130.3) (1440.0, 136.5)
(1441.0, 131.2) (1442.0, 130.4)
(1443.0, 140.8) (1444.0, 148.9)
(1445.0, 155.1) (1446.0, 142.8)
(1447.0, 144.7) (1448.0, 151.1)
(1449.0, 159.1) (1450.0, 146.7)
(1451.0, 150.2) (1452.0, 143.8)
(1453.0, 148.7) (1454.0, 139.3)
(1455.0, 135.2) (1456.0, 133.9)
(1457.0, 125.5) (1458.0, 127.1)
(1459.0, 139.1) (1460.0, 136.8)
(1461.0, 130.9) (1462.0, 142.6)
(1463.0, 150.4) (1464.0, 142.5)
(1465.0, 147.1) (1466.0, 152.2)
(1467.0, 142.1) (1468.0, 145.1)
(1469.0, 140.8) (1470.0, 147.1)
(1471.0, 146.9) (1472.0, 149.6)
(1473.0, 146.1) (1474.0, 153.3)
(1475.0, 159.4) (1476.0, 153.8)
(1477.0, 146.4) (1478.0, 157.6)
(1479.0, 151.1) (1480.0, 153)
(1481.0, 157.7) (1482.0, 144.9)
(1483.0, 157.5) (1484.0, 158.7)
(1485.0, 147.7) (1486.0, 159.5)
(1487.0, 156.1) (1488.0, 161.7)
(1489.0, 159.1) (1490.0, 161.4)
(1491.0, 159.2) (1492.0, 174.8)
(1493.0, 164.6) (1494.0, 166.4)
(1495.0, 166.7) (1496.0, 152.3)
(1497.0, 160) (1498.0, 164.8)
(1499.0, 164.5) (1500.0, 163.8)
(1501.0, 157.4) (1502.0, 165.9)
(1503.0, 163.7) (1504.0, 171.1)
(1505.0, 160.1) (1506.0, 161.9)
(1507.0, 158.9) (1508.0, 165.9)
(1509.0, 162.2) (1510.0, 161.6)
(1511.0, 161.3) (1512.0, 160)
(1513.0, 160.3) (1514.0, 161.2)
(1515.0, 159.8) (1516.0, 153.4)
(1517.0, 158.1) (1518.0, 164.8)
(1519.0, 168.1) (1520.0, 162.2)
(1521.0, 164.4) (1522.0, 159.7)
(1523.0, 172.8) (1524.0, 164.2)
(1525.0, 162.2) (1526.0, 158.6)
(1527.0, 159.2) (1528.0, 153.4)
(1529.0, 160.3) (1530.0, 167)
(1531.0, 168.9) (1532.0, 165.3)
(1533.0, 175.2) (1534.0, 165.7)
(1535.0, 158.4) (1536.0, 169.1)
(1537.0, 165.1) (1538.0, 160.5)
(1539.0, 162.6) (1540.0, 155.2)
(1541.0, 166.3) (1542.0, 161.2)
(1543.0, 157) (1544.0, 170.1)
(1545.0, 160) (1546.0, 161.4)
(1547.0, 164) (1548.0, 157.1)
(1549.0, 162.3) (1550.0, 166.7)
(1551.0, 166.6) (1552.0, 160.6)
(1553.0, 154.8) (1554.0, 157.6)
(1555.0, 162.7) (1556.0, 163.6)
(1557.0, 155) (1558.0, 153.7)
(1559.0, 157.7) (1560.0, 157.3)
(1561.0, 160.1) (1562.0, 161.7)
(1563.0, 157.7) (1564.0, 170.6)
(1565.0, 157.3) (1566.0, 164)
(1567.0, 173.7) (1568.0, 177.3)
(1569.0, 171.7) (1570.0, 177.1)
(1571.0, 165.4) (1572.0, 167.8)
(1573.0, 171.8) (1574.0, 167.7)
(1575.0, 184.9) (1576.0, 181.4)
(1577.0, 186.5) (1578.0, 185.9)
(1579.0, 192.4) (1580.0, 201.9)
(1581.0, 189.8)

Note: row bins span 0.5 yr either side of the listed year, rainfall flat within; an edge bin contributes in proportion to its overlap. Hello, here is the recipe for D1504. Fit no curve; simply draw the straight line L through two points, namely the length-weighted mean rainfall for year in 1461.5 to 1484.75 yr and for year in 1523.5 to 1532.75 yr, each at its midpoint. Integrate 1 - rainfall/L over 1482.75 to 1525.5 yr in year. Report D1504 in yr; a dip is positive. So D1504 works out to -1.4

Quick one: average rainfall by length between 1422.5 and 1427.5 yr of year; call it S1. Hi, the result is 135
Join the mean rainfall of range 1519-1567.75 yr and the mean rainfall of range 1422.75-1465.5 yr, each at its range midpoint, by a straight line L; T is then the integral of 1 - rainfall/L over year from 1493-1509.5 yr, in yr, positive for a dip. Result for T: -1.1 yr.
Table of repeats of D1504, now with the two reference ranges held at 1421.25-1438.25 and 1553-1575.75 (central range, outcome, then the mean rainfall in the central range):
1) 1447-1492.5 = -0.95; 149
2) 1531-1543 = -0.33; 164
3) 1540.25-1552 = -0.09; 163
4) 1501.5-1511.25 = -0.64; 163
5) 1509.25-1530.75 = -0.78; 162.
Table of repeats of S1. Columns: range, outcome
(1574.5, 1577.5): 184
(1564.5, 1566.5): 161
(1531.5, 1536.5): 167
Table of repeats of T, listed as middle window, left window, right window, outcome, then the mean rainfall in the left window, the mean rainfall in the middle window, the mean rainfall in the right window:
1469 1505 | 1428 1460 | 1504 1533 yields -1.1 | 140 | 158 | 162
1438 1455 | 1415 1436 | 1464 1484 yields -0.3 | 134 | 143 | 150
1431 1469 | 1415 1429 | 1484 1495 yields 0.7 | 132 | 141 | 161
